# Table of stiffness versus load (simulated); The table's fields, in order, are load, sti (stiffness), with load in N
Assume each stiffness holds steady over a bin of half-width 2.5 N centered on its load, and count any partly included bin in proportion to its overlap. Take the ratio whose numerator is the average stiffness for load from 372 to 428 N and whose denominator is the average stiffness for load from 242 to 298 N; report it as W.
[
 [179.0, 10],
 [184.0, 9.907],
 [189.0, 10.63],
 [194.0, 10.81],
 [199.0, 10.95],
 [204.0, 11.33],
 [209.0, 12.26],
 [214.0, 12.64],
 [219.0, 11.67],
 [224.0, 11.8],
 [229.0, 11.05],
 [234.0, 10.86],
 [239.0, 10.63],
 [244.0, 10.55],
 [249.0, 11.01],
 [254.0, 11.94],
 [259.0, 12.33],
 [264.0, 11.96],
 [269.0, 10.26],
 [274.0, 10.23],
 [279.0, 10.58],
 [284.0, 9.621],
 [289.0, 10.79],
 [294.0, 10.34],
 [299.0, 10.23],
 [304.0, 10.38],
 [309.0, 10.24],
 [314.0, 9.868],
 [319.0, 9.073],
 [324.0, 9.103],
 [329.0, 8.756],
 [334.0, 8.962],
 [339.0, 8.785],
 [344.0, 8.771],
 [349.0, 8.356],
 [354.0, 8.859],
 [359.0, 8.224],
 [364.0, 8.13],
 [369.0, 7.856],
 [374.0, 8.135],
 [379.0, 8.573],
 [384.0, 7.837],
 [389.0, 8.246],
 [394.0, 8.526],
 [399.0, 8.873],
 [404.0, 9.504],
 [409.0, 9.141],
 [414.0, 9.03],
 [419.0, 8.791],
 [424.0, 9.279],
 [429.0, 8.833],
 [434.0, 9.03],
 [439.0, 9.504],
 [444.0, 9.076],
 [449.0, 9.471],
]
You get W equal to 0.80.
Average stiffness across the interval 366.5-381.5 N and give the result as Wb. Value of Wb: 8.19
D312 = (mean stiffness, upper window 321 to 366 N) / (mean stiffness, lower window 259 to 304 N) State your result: 0.8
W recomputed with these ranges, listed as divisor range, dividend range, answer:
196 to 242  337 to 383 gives 0.73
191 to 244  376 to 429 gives 0.77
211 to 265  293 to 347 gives 0.82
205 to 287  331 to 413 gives 0.76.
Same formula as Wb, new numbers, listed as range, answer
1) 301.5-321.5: 9.89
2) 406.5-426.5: 9.06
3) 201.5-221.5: 12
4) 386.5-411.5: 8.86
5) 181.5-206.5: 10.7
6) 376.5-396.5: 8.3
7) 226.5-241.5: 10.8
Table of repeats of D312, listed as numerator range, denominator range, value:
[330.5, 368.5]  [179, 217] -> 0.77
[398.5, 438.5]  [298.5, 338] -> 0.96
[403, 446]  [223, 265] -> 0.81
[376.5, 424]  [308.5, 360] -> 0.98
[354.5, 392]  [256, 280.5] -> 0.74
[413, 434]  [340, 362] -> 1.05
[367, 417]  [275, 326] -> 0.85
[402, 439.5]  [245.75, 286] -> 0.83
